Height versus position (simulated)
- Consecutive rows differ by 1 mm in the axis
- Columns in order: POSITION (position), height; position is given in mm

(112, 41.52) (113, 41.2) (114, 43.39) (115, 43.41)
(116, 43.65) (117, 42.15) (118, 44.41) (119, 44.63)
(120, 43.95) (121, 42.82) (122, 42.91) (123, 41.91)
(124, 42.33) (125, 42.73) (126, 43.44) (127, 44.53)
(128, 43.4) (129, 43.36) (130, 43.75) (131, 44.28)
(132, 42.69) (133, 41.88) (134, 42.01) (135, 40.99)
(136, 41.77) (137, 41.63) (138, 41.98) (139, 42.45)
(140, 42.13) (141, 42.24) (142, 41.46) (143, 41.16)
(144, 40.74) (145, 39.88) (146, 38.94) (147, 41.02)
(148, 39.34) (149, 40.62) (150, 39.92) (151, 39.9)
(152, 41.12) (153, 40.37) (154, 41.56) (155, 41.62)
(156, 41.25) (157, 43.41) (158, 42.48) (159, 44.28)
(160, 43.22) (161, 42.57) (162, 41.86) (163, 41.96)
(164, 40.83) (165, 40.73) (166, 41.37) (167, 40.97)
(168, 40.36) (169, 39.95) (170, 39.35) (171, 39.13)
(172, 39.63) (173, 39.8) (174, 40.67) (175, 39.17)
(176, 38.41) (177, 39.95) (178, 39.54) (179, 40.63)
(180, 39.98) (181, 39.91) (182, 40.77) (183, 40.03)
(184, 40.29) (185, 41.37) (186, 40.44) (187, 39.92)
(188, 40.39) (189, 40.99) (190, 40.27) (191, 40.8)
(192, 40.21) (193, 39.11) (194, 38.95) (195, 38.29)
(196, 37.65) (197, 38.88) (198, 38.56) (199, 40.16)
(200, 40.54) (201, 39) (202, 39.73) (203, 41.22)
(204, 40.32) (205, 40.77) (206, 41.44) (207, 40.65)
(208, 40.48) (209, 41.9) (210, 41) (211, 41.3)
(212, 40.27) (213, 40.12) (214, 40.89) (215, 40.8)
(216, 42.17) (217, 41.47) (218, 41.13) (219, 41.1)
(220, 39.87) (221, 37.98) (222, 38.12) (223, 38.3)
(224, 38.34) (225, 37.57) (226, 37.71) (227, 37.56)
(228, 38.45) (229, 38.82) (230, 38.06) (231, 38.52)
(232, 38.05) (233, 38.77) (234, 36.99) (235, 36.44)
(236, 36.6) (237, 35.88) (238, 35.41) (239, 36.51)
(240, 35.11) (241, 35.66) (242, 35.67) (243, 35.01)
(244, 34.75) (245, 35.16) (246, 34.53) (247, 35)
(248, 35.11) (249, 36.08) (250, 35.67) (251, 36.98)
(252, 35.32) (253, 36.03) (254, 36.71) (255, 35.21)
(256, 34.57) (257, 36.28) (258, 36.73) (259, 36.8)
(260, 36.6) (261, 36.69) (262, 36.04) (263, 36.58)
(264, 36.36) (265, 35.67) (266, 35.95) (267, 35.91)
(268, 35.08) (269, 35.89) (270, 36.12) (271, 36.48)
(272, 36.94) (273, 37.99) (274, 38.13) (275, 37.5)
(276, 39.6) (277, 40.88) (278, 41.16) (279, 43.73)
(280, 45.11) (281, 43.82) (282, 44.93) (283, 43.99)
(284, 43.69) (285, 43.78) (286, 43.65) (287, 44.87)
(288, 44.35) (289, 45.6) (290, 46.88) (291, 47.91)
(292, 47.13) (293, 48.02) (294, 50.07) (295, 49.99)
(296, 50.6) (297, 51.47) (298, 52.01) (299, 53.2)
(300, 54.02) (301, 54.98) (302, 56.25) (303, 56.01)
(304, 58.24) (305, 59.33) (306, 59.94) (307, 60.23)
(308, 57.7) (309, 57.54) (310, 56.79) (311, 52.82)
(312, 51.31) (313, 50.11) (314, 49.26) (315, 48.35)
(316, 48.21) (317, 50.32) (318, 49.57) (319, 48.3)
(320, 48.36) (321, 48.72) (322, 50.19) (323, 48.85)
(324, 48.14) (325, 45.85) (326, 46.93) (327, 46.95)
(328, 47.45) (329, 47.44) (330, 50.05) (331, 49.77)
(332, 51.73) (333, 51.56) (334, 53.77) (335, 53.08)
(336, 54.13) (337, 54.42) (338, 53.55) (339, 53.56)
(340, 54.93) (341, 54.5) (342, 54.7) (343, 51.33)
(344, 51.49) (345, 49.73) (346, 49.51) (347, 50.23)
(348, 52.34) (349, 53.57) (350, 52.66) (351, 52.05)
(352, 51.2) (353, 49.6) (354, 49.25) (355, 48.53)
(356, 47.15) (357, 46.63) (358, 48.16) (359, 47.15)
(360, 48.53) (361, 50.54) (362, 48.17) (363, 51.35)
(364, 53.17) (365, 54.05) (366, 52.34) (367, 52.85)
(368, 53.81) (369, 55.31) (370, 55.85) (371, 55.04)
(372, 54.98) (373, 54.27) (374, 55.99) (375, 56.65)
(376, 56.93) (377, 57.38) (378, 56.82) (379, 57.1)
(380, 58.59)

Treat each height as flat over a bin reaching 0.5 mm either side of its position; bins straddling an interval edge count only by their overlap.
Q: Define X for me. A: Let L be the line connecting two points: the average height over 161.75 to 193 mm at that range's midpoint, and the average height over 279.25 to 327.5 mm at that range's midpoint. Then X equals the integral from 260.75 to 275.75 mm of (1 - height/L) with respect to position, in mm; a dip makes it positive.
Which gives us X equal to 3.4 mm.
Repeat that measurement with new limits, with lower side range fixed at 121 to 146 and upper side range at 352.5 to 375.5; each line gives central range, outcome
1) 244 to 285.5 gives 8.6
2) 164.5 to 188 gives 2.1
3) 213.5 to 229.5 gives 2.3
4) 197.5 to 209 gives 1.2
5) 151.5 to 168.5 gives 0.6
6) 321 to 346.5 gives -0.2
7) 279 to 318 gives -1.1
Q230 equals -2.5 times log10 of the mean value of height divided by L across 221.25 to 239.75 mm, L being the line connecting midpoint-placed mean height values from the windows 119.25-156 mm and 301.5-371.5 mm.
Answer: 0.23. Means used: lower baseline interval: 41.9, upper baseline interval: 51.7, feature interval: 37.5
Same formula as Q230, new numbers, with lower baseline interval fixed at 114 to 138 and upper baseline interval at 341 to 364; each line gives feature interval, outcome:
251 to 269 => 0.30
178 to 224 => 0.13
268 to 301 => 0.09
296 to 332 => -0.06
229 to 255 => 0.28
